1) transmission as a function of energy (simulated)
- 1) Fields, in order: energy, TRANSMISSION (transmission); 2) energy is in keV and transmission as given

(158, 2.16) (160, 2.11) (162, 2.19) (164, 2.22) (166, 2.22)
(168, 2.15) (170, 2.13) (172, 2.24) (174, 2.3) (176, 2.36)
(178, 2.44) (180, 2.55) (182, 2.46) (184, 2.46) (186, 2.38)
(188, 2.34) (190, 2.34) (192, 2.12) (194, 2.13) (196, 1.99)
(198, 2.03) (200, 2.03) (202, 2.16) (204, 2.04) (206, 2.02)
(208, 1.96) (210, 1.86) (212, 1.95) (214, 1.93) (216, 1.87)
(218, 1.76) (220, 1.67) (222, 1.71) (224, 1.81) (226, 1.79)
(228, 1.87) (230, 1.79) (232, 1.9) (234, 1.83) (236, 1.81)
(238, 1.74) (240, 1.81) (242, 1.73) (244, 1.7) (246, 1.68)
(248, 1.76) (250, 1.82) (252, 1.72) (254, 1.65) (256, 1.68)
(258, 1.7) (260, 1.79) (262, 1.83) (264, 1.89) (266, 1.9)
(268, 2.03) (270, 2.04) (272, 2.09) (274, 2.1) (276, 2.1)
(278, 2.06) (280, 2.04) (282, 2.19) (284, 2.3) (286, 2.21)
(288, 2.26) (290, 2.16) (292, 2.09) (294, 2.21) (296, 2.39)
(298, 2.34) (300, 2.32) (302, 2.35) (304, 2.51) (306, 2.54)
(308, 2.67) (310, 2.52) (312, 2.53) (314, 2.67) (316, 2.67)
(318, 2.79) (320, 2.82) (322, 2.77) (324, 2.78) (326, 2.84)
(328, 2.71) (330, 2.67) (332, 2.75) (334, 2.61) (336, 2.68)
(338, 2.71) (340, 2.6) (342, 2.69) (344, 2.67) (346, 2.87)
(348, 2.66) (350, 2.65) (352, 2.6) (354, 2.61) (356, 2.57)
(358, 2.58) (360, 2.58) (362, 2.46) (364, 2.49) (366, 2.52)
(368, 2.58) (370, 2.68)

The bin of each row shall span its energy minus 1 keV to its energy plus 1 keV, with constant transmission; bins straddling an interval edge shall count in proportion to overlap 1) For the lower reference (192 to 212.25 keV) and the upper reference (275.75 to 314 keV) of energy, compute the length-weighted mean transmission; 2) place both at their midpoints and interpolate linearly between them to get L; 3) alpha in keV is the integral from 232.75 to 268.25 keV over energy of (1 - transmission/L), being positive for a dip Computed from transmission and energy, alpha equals 6.5 keV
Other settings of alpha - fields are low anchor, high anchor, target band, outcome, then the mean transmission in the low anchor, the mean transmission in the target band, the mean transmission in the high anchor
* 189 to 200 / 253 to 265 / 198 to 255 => 2.9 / 2.11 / 1.84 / 1.76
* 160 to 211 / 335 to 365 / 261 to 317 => 5.1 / 2.2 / 2.25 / 2.63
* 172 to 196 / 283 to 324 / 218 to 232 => 3.5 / 2.33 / 1.78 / 2.46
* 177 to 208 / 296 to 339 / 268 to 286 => 2.7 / 2.22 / 2.12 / 2.63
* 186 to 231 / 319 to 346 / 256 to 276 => 3.4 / 1.97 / 1.93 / 2.72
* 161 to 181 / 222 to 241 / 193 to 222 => 0.7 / 2.28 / 1.95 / 1.81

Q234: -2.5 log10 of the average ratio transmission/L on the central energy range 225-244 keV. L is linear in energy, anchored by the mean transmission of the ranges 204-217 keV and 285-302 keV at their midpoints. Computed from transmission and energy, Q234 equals 0.13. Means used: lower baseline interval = 1.94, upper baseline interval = 2.25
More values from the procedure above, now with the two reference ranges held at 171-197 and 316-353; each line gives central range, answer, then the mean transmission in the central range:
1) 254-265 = 0.384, 1.77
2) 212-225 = 0.313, 1.8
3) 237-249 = 0.383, 1.74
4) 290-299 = 0.162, 2.25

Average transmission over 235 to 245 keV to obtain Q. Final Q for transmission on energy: 1.76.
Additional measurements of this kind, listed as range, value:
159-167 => 2.19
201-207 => 2.07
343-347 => 2.77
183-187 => 2.42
